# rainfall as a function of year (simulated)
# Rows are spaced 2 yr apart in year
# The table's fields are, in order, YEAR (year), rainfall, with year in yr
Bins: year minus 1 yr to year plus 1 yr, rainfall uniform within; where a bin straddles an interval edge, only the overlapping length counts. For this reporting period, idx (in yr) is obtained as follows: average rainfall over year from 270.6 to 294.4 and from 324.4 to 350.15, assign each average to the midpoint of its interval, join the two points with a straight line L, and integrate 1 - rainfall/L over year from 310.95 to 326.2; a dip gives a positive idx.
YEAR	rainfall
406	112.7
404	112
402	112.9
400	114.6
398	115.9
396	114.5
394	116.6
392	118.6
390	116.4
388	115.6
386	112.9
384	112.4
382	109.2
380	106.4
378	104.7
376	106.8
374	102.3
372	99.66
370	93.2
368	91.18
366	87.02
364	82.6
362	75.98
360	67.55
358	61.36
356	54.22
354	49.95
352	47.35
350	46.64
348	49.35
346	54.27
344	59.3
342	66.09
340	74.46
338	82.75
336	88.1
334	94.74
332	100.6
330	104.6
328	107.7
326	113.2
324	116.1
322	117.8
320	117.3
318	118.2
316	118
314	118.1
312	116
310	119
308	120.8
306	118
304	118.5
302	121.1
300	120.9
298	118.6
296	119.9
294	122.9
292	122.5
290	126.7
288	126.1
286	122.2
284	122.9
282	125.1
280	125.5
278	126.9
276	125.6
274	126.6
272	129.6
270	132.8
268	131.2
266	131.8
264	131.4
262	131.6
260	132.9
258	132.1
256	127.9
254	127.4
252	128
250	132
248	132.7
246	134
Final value -3.2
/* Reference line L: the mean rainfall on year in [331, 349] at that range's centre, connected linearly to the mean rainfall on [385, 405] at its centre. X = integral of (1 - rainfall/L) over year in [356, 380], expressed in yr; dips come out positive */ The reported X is 2.01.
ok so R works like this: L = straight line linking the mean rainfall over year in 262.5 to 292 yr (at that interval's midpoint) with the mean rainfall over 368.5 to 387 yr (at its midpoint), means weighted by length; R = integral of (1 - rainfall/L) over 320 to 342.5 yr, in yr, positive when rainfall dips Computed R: 3.3 yr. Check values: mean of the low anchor 127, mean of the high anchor 105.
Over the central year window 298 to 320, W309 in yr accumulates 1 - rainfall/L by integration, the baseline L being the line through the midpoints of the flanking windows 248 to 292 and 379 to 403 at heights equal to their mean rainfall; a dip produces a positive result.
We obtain 0.9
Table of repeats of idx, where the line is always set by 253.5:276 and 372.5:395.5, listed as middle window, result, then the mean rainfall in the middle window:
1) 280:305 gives 0.7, 122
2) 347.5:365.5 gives 8.5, 60.5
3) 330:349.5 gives 7.1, 75.2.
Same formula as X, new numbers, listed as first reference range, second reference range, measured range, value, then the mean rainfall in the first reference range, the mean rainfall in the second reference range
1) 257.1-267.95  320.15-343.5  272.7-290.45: -0.45 yr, 132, 96.9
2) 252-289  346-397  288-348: 2.43 yr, 128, 89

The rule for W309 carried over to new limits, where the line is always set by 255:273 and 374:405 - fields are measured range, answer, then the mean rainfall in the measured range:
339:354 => 7.89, 56.3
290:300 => 0.40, 122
